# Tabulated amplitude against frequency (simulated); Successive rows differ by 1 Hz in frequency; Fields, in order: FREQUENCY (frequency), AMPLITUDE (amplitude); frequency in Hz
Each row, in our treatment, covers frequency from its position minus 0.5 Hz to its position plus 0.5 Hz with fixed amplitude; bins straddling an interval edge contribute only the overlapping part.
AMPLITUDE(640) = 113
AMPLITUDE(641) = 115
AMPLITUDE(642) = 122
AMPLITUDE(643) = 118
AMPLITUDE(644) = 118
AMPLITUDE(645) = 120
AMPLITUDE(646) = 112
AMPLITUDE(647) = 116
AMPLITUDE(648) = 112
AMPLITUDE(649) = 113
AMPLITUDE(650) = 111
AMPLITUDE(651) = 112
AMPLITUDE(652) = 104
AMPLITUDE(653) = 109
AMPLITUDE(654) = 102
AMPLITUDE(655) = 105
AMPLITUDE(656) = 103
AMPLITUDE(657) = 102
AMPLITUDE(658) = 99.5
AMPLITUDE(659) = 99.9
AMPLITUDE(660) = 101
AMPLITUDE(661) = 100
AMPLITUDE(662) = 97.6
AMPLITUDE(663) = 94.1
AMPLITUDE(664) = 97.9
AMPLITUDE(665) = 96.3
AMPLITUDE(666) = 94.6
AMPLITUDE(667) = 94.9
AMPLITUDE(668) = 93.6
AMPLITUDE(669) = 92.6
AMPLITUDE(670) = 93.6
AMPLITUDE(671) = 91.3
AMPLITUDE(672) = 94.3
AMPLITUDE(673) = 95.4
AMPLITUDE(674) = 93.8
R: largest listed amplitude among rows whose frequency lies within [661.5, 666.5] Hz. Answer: 97.9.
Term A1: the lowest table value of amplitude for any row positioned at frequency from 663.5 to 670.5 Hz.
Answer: 92.6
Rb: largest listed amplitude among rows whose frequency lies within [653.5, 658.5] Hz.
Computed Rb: 105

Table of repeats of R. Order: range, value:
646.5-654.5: 116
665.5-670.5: 94.9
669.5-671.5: 93.6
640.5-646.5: 122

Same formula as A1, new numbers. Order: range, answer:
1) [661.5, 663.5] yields 94.1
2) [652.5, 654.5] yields 102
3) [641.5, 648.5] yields 112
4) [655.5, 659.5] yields 99.5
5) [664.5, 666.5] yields 94.6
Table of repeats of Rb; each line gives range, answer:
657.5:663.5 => 101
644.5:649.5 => 120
